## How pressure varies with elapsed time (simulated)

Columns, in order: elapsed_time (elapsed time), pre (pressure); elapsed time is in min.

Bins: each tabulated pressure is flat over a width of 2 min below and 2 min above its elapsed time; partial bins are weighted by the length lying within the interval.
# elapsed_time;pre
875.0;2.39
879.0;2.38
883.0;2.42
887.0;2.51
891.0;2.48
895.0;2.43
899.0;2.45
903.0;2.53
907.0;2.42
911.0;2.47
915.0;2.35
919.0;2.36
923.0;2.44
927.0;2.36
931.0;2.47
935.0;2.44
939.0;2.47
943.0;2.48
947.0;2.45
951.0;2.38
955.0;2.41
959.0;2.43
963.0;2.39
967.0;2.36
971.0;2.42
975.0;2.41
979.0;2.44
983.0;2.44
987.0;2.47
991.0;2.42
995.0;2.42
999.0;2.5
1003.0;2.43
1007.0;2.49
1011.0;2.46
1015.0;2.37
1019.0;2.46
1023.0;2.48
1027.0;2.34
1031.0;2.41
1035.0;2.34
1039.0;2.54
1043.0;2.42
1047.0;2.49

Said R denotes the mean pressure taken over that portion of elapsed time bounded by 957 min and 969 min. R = 2.39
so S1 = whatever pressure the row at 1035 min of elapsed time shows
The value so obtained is 2.34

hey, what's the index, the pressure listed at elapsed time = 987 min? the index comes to 2.47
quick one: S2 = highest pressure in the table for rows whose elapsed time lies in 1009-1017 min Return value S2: 2.46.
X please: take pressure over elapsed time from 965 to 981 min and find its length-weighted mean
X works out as 2.41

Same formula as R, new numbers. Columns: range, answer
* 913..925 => 2.38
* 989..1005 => 2.44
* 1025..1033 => 2.38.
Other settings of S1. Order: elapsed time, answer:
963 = 2.39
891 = 2.48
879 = 2.38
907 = 2.42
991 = 2.42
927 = 2.36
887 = 2.51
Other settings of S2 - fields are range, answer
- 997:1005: 2.5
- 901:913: 2.53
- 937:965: 2.48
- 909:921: 2.47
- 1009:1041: 2.54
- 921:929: 2.44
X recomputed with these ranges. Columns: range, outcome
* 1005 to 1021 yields 2.45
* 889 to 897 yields 2.46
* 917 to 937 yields 2.41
